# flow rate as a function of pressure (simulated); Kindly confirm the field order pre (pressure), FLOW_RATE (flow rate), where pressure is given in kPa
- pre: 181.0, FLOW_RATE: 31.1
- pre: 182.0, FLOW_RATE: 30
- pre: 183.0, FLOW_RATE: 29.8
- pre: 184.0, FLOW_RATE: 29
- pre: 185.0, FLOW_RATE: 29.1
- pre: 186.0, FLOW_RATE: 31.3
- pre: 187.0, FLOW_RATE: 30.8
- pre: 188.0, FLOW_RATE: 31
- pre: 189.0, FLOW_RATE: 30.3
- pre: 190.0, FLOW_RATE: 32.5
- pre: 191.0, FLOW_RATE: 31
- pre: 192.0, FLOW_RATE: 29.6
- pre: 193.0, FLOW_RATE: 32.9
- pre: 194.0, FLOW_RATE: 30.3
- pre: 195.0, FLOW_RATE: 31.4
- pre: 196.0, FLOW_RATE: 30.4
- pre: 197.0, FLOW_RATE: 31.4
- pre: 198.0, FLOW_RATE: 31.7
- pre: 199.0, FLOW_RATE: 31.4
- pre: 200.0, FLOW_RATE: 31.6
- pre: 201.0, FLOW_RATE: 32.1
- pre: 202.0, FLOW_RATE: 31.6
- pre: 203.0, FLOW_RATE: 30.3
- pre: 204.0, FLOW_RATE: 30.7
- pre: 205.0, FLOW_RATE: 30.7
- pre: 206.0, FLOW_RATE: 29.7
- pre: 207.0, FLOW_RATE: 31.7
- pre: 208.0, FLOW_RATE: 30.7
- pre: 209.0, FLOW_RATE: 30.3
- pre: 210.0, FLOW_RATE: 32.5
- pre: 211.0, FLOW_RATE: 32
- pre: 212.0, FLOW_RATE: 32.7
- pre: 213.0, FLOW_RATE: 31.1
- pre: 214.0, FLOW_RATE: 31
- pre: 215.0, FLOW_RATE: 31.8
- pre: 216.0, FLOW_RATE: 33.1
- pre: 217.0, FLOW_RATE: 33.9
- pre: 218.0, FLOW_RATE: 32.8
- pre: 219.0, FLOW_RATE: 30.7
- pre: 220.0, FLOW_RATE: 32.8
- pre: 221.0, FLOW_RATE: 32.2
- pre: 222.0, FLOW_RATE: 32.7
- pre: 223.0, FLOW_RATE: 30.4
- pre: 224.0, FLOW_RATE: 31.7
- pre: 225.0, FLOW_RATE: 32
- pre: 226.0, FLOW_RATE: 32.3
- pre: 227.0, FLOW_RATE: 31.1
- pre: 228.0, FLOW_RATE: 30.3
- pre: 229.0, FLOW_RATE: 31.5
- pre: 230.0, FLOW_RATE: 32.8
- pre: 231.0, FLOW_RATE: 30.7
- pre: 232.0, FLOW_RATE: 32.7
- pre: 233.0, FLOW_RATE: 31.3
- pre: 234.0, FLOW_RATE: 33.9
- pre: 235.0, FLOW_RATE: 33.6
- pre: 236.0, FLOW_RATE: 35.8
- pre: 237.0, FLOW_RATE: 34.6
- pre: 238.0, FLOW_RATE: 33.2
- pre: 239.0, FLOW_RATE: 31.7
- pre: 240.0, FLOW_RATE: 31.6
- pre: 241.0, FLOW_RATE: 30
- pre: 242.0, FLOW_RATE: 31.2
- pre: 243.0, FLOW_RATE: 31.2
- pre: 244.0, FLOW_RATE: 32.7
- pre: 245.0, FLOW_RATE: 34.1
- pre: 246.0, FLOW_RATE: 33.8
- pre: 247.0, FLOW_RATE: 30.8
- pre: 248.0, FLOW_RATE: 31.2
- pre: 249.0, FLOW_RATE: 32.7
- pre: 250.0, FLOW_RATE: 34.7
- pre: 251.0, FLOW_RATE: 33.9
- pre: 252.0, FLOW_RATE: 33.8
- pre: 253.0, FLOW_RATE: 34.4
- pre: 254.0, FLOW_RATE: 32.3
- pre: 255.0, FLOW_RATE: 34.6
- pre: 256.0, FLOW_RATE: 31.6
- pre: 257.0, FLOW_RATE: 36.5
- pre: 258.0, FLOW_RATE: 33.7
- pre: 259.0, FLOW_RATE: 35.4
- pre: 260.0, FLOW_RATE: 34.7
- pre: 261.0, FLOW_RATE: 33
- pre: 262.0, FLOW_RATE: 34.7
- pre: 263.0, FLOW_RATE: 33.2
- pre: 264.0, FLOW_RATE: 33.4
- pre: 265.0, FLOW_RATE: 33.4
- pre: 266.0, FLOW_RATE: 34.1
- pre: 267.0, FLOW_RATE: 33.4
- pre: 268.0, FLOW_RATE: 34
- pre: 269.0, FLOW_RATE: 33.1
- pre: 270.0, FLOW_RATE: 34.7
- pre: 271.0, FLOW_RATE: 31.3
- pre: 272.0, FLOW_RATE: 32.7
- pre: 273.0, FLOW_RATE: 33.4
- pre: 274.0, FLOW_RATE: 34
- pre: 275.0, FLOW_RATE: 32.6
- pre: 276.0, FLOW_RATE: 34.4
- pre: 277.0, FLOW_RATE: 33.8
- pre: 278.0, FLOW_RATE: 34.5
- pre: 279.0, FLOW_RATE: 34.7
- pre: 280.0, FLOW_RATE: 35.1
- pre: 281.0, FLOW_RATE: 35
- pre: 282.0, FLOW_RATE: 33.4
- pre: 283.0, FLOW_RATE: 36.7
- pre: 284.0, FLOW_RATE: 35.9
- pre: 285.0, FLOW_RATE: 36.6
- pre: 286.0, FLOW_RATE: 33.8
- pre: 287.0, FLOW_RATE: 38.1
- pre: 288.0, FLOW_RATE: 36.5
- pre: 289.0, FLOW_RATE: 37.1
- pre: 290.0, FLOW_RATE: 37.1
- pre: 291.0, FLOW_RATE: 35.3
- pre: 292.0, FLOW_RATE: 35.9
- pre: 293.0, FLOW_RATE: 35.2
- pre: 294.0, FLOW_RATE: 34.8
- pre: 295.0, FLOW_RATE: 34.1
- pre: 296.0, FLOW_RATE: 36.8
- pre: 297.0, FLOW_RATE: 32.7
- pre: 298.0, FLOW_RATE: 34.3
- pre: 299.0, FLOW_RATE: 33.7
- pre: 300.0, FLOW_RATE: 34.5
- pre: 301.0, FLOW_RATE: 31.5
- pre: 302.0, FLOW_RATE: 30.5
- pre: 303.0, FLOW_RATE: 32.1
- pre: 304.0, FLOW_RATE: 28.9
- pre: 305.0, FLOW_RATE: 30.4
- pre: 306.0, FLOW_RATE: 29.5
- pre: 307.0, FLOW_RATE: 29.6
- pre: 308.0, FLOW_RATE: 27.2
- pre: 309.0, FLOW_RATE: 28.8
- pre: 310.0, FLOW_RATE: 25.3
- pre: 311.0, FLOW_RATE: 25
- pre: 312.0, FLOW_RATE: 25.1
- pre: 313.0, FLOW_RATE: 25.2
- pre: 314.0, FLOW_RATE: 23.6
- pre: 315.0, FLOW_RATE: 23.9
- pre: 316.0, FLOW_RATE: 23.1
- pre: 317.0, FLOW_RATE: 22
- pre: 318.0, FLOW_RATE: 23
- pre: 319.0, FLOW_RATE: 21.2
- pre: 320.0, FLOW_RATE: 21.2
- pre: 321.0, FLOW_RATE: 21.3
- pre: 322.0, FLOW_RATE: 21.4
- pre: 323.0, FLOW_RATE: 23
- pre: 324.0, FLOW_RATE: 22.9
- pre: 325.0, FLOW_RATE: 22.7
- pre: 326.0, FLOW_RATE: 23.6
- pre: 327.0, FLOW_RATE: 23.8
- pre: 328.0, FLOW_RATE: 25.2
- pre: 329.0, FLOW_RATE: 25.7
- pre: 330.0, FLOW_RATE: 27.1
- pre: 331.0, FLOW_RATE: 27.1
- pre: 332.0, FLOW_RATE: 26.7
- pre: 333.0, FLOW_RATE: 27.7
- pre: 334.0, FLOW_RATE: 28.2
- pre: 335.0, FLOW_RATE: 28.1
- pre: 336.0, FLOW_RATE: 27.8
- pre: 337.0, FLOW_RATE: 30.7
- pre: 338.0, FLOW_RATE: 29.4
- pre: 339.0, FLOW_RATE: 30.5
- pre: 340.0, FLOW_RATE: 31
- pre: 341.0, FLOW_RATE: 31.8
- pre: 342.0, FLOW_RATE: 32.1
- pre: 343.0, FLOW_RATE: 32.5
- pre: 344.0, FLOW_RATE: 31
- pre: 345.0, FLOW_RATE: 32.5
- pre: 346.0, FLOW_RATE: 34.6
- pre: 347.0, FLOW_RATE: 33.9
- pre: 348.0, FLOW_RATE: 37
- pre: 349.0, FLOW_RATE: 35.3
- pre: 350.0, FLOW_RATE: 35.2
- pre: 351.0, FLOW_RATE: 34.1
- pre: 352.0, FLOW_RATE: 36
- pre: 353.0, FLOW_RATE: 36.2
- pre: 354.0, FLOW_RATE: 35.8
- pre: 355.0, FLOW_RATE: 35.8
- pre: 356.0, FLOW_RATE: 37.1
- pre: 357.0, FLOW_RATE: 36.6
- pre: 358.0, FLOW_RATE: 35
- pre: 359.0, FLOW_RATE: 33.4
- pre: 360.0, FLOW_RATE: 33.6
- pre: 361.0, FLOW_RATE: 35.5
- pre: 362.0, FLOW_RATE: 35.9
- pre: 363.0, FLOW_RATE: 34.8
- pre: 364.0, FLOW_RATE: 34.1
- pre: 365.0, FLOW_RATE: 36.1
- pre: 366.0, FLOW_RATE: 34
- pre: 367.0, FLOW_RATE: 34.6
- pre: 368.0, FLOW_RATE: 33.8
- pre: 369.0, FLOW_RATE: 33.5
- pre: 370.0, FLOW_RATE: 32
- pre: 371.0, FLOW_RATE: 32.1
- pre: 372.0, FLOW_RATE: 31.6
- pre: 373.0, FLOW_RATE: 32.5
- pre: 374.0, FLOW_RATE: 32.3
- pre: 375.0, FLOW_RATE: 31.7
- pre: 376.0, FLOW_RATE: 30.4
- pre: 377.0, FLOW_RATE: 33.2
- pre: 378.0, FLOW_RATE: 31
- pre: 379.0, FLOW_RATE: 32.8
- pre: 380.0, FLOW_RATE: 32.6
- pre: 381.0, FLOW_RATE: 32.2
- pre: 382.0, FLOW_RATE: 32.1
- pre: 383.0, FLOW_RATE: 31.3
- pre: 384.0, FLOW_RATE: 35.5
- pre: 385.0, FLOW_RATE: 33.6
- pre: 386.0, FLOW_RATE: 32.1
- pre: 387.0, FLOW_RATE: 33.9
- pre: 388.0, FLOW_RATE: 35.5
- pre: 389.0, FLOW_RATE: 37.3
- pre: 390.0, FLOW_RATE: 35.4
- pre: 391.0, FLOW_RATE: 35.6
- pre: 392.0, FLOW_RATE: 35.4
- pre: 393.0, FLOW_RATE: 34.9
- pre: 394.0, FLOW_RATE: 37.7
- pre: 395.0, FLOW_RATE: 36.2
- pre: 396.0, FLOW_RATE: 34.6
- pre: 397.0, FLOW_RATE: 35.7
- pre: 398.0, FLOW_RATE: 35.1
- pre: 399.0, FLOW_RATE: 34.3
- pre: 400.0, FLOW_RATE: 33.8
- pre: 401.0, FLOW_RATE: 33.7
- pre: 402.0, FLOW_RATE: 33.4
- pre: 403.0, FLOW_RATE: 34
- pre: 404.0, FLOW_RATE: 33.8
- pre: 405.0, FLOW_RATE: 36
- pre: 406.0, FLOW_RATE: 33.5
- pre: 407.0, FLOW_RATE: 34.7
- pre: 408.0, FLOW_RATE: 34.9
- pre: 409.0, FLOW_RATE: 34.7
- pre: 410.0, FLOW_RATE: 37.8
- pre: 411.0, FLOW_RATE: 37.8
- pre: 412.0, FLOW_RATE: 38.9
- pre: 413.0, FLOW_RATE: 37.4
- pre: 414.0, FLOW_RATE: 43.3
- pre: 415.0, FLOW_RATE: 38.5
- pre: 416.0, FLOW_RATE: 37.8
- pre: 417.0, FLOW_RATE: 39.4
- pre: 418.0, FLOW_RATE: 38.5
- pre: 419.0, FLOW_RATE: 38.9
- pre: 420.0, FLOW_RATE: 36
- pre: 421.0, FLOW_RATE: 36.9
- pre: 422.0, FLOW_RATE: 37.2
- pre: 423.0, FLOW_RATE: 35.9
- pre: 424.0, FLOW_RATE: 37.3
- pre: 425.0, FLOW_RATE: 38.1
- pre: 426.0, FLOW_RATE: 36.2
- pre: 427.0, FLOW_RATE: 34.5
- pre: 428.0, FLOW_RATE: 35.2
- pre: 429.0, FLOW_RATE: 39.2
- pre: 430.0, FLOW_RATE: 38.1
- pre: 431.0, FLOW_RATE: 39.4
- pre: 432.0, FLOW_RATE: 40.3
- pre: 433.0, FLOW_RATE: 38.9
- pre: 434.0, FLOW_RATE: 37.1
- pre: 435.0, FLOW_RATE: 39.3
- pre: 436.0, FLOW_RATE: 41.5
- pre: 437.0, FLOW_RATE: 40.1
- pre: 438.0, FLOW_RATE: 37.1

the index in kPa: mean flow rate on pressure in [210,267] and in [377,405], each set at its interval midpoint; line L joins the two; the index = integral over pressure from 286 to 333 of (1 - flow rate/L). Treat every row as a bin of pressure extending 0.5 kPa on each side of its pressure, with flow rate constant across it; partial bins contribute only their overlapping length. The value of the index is 6.8 kPa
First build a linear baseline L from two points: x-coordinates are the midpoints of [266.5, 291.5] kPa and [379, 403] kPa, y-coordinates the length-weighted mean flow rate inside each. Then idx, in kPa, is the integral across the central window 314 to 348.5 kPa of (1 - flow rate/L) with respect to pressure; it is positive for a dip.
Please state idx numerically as 7.4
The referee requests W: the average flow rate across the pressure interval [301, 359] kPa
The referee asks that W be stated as 28.9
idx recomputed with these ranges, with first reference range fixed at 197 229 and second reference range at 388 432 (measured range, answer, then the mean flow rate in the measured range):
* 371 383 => 1.2 kPa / 32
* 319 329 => 3.3 kPa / 22.9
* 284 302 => -0.8 kPa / 35.1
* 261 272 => -0.2 kPa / 33.5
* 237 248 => 0.1 kPa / 32.1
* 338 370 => 0.8 kPa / 34.2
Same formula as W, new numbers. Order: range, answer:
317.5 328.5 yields 22.7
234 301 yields 34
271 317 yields 32.2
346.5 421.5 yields 35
